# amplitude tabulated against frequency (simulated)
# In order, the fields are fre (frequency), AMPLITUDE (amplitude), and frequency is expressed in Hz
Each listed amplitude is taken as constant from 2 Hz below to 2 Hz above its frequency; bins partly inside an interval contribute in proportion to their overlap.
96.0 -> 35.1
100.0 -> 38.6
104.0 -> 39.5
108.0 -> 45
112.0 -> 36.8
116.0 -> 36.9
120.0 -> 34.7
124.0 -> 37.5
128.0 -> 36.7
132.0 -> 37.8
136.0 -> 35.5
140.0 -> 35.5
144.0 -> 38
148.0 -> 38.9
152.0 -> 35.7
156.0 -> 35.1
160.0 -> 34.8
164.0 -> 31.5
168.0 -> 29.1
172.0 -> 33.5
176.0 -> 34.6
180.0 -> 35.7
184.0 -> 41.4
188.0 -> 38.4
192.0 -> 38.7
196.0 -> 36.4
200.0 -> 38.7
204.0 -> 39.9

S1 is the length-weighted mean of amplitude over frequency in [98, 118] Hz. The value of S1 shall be 39.4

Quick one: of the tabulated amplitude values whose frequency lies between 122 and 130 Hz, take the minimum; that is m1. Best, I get 36.7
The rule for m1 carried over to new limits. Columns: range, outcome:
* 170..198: 33.5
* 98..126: 34.7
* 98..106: 38.6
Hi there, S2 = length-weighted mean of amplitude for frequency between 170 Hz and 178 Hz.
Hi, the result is 34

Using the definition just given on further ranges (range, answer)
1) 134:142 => 35.5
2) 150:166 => 34.3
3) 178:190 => 38.5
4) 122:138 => 36.9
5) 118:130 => 36.3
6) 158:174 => 32.2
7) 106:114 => 40.9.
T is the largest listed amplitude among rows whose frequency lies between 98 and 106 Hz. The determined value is 39.5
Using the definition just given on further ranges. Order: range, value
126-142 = 37.8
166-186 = 41.4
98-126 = 45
